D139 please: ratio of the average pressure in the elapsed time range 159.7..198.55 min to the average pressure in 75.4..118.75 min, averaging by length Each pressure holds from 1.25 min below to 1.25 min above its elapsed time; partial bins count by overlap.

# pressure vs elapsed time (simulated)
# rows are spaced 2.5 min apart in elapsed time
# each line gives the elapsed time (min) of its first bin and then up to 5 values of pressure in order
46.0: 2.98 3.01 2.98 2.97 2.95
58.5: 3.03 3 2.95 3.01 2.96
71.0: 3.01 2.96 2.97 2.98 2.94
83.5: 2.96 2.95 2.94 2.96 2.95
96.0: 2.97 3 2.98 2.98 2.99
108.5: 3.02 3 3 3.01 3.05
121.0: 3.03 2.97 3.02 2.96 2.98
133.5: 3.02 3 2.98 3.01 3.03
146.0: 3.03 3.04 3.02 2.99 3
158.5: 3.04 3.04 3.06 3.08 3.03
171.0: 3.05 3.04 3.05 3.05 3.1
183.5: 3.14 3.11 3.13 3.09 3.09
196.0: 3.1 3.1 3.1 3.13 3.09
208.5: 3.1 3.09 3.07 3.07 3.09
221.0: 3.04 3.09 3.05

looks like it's 1.03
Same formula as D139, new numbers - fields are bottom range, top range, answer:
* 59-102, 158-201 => 1.04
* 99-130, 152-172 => 1.01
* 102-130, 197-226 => 1.03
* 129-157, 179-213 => 1.03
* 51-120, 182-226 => 1.04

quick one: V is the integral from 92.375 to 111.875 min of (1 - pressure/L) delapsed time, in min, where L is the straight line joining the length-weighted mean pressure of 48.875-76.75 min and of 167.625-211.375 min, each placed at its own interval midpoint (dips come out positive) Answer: 0.19 min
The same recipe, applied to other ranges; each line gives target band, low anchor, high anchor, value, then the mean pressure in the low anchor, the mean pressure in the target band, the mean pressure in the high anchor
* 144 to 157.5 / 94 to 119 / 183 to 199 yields 0.17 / 3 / 3.02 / 3.11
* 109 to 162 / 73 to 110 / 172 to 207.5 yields 0.27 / 2.97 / 3.01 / 3.09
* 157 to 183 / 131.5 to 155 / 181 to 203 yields 0.07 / 3.01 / 3.06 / 3.11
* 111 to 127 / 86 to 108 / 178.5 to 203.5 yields -0.05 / 2.97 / 3.01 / 3.1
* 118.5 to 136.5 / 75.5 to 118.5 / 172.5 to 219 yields 0.08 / 2.98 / 3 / 3.09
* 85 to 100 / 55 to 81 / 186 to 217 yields 0.20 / 2.98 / 2.96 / 3.1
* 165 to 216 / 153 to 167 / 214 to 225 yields -0.53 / 3.04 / 3.09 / 3.07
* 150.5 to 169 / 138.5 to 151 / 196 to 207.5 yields 0.06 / 3.02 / 3.03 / 3.1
